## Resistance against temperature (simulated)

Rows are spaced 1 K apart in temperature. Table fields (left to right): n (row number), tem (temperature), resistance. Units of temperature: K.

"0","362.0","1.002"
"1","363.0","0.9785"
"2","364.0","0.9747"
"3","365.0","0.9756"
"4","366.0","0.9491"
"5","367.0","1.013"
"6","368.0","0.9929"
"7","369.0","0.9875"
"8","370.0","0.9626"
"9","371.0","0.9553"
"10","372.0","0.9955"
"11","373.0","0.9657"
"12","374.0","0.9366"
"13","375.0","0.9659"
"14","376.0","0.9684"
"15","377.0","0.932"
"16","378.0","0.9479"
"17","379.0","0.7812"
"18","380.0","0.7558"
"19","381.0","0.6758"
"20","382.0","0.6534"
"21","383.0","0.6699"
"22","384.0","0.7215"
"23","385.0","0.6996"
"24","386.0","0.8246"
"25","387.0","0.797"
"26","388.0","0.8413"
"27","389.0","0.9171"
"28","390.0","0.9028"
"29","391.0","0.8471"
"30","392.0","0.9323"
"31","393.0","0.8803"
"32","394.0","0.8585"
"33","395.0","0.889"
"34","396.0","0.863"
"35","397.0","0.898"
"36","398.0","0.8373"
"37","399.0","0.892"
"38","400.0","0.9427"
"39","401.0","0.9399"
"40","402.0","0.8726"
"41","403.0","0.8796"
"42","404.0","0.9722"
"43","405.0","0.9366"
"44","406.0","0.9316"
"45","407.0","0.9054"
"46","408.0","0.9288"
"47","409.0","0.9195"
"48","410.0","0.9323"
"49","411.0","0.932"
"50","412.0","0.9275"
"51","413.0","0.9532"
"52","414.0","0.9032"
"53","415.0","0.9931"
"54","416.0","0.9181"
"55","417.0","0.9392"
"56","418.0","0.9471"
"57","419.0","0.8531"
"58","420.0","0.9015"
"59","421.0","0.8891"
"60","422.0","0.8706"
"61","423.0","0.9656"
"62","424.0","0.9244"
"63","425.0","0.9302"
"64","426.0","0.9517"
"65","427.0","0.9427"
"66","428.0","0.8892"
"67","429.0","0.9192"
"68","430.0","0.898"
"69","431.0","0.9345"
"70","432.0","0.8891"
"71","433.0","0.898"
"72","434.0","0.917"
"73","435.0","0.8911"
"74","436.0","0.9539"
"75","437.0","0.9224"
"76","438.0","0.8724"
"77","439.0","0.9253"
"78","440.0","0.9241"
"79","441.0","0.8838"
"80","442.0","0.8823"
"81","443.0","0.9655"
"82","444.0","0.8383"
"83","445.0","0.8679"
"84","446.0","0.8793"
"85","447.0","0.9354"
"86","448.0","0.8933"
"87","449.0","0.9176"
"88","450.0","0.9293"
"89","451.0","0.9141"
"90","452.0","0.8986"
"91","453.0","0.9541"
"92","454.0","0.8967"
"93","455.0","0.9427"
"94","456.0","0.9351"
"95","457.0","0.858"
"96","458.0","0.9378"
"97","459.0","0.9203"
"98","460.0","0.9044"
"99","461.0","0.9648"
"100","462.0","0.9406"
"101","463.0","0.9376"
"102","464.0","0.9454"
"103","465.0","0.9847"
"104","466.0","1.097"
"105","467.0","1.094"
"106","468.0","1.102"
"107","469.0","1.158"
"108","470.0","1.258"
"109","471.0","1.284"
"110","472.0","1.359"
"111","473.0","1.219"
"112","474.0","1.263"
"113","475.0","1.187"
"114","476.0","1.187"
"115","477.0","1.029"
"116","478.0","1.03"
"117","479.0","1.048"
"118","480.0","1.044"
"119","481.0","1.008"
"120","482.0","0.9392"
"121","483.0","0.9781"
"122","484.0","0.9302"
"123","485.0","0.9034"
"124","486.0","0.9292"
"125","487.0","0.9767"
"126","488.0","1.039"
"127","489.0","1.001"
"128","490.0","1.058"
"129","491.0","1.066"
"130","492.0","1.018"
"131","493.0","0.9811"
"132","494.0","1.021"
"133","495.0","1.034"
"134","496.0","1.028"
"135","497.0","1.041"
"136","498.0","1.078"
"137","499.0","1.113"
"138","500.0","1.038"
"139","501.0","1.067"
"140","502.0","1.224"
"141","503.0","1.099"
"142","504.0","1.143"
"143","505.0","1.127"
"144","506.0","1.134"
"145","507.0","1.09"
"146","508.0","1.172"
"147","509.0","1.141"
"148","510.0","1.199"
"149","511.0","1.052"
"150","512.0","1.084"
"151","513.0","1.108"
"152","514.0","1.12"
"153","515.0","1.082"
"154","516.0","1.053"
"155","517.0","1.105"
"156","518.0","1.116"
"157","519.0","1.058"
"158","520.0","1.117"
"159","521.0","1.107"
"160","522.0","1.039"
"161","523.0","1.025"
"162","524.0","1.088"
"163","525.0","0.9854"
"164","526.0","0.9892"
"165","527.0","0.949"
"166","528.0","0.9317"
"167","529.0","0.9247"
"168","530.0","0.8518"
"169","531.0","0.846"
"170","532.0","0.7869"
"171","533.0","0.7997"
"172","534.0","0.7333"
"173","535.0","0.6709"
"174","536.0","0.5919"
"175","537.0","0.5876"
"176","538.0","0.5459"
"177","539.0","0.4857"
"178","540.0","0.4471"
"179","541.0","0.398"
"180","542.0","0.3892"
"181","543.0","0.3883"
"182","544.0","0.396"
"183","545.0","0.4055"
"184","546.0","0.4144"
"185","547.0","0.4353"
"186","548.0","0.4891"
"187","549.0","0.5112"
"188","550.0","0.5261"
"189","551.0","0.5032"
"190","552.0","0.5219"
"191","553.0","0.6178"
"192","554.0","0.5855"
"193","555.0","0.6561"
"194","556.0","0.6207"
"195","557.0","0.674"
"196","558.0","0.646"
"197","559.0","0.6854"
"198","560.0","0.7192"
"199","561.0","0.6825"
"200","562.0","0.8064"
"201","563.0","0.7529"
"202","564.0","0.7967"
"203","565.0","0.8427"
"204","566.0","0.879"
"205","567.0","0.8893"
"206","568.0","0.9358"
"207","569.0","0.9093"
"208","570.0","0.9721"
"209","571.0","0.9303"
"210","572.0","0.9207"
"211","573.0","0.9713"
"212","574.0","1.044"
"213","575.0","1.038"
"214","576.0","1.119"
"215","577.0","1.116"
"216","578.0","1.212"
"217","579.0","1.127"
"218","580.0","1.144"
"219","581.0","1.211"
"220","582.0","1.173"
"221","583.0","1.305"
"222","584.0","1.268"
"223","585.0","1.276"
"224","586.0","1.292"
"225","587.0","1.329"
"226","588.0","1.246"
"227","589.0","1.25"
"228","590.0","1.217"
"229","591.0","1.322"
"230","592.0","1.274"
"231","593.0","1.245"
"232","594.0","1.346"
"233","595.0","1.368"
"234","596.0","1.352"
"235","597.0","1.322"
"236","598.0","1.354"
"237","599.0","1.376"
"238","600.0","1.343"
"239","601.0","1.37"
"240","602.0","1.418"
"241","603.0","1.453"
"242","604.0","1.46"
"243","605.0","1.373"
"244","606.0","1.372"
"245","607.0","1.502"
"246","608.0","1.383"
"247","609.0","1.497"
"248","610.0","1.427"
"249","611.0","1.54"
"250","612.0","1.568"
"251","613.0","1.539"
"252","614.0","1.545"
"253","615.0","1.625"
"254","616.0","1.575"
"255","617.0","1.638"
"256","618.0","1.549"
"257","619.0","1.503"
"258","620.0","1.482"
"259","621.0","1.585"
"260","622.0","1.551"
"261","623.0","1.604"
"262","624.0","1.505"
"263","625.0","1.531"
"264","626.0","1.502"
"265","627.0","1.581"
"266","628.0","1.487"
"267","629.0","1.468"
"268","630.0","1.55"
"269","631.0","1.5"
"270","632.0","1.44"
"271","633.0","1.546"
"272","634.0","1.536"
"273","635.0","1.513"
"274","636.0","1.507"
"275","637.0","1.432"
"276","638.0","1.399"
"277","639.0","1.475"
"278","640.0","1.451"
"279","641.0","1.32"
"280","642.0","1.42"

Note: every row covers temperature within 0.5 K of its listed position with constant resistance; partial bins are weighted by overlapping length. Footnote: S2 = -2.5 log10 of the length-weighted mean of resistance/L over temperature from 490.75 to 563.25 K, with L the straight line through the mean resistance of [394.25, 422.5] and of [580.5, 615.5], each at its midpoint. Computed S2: 0.36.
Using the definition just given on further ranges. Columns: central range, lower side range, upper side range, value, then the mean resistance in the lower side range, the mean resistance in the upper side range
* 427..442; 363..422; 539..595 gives -0.02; 0.897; 0.871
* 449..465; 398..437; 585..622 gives 0.11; 0.92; 1.42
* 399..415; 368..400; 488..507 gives -0.02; 0.866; 1.07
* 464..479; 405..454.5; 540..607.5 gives -0.23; 0.916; 0.974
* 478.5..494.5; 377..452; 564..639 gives 0.07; 0.889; 1.33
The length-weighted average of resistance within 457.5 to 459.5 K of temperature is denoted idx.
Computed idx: 0.929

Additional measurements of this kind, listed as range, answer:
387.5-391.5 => 0.877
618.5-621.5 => 1.52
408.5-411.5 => 0.928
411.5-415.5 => 0.944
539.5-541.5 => 0.423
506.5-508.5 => 1.13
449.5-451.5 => 0.922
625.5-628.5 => 1.52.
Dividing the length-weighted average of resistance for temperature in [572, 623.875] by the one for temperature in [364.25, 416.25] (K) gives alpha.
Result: 1.51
